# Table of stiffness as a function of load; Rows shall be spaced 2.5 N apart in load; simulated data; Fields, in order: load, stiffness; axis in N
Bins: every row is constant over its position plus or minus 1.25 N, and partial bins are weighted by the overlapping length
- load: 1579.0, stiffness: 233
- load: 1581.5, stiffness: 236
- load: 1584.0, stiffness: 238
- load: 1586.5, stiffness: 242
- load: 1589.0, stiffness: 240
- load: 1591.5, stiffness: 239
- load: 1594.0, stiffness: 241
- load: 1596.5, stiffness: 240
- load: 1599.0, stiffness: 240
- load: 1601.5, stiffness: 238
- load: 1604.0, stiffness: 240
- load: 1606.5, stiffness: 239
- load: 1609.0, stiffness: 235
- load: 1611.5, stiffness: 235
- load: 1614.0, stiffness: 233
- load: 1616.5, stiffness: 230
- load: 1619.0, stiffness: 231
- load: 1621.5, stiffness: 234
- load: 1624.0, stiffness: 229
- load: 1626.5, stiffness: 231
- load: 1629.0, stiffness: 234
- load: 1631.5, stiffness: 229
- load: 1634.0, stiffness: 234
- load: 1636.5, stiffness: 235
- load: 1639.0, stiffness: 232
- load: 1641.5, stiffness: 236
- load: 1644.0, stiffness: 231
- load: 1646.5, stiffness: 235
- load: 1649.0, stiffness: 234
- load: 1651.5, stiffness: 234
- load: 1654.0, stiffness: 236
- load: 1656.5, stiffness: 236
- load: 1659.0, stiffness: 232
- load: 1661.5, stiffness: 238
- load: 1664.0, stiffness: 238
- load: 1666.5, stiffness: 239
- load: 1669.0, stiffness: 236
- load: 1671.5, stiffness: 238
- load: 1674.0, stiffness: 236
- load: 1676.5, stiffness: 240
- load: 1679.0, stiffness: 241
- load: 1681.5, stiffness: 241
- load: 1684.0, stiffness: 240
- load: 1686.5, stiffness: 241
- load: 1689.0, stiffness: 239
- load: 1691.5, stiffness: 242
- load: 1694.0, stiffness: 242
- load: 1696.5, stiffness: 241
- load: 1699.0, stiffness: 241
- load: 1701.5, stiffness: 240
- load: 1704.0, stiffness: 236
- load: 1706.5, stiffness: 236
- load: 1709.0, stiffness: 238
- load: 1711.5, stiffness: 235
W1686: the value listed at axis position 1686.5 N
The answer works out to 241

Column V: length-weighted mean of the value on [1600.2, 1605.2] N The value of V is 239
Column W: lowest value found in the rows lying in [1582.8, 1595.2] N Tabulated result 238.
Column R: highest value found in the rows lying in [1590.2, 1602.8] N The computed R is 241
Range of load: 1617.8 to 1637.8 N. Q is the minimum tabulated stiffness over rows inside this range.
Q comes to 229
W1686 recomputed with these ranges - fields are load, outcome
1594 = 241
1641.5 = 236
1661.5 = 238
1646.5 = 235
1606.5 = 239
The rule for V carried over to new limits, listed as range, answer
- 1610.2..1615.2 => 234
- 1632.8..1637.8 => 234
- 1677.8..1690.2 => 240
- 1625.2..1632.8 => 231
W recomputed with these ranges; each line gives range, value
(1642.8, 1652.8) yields 231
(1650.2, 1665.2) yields 232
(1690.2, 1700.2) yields 241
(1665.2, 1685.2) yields 236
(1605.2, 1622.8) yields 230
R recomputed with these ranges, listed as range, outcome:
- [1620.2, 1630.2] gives 234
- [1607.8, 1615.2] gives 235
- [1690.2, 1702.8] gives 242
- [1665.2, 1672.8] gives 239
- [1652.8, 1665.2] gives 238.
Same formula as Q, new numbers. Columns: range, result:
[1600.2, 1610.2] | 235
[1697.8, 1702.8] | 240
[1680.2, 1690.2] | 239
